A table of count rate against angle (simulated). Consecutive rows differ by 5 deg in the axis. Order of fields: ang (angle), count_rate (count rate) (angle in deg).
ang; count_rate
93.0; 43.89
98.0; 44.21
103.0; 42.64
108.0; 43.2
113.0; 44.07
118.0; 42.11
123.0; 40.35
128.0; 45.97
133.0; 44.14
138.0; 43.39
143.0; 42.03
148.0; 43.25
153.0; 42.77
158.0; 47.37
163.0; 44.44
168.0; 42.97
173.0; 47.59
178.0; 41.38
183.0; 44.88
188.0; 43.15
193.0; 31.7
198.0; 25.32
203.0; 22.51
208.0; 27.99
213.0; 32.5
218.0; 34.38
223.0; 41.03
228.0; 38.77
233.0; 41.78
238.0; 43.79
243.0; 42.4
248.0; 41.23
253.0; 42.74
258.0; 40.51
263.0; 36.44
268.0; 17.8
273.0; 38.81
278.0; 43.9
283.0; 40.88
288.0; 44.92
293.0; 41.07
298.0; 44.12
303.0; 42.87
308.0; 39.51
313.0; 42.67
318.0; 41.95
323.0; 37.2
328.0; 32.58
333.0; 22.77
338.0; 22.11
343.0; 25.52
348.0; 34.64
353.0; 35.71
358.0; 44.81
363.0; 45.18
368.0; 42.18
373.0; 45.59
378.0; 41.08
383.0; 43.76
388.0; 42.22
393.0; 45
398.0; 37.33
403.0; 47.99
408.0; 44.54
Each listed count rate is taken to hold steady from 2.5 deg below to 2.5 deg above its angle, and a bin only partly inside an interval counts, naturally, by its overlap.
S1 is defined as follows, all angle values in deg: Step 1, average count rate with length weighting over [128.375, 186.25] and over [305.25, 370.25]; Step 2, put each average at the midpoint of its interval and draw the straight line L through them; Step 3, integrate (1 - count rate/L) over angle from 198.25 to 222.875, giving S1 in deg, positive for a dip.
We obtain 6.81 deg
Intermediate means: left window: 44.1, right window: 35.9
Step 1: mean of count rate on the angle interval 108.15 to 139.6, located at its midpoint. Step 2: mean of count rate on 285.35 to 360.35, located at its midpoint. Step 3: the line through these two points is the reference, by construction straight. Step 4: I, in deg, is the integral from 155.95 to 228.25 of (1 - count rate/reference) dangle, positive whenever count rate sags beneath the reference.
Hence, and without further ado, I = 6.2 deg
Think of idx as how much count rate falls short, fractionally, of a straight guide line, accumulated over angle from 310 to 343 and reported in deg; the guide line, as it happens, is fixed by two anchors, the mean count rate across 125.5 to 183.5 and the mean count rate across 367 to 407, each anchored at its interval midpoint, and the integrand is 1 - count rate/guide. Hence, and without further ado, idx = 8.2 deg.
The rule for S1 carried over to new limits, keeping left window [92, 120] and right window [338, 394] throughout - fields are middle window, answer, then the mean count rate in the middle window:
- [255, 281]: 3.3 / 35.7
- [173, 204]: 4.2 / 36.4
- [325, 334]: 2.5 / 29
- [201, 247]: 5.7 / 36.4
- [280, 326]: -1.3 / 41.6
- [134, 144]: 0.0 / 43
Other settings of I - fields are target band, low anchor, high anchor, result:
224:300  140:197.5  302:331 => 0.49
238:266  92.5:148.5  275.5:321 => 1.36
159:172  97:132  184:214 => -3.13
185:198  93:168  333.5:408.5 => 2.17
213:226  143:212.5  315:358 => 0.13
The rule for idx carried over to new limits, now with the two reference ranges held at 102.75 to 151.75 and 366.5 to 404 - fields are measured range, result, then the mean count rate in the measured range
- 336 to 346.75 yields 4.5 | 25.2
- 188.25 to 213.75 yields 8.3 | 29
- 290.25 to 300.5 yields 0.1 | 42.7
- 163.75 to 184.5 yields -0.5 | 44.2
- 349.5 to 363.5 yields 0.7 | 40.9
